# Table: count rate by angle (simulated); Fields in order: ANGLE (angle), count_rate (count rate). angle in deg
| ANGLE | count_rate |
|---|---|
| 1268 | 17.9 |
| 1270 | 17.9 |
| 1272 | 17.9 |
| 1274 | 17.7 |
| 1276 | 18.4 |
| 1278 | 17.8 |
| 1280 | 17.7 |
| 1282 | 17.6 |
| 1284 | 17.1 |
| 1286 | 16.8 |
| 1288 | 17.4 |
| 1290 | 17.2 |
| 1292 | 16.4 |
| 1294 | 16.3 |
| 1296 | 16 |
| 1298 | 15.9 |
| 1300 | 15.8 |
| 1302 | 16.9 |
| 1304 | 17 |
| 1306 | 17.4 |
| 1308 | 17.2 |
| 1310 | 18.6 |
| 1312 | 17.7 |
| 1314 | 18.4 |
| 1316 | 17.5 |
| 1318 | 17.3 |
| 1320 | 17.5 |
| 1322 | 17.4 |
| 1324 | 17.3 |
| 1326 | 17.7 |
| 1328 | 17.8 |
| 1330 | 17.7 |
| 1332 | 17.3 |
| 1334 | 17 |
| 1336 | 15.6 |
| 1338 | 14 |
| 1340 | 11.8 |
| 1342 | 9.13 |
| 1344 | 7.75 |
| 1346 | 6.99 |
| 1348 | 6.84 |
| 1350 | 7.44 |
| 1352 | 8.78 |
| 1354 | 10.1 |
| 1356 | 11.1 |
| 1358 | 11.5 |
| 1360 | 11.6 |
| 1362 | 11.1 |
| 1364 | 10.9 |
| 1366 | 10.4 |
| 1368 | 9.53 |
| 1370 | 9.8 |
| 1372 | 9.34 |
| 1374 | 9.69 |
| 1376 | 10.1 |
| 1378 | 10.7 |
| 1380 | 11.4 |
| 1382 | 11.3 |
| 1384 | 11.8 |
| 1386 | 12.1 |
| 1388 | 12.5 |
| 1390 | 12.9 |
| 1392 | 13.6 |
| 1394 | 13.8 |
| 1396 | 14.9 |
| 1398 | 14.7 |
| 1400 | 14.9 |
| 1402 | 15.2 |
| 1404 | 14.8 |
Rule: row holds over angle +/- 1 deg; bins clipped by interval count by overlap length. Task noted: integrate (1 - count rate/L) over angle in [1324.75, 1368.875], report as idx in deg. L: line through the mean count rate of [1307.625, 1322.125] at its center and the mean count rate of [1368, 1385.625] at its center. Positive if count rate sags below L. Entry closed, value 6.8 deg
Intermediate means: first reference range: 17.7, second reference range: 10.5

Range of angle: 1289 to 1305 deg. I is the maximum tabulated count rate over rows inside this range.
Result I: 17.2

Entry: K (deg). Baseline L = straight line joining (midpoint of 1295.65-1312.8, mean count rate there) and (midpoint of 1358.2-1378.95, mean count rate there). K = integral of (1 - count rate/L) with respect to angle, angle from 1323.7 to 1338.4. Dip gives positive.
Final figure -2.8 deg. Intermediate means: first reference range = 17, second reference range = 10.4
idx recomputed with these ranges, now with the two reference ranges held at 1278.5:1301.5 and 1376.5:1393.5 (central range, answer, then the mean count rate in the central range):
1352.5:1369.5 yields 3.3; 10.7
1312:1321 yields -1.3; 17.7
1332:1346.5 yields 2.1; 12.3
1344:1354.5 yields 4.5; 7.9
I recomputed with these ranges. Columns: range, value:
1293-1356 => 18.6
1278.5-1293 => 17.7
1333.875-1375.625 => 17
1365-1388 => 12.5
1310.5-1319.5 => 18.4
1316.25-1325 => 17.5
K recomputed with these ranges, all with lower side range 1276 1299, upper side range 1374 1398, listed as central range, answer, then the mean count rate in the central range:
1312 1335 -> -3.4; 17.5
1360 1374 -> 3.1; 10.2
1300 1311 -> -0.8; 17.3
